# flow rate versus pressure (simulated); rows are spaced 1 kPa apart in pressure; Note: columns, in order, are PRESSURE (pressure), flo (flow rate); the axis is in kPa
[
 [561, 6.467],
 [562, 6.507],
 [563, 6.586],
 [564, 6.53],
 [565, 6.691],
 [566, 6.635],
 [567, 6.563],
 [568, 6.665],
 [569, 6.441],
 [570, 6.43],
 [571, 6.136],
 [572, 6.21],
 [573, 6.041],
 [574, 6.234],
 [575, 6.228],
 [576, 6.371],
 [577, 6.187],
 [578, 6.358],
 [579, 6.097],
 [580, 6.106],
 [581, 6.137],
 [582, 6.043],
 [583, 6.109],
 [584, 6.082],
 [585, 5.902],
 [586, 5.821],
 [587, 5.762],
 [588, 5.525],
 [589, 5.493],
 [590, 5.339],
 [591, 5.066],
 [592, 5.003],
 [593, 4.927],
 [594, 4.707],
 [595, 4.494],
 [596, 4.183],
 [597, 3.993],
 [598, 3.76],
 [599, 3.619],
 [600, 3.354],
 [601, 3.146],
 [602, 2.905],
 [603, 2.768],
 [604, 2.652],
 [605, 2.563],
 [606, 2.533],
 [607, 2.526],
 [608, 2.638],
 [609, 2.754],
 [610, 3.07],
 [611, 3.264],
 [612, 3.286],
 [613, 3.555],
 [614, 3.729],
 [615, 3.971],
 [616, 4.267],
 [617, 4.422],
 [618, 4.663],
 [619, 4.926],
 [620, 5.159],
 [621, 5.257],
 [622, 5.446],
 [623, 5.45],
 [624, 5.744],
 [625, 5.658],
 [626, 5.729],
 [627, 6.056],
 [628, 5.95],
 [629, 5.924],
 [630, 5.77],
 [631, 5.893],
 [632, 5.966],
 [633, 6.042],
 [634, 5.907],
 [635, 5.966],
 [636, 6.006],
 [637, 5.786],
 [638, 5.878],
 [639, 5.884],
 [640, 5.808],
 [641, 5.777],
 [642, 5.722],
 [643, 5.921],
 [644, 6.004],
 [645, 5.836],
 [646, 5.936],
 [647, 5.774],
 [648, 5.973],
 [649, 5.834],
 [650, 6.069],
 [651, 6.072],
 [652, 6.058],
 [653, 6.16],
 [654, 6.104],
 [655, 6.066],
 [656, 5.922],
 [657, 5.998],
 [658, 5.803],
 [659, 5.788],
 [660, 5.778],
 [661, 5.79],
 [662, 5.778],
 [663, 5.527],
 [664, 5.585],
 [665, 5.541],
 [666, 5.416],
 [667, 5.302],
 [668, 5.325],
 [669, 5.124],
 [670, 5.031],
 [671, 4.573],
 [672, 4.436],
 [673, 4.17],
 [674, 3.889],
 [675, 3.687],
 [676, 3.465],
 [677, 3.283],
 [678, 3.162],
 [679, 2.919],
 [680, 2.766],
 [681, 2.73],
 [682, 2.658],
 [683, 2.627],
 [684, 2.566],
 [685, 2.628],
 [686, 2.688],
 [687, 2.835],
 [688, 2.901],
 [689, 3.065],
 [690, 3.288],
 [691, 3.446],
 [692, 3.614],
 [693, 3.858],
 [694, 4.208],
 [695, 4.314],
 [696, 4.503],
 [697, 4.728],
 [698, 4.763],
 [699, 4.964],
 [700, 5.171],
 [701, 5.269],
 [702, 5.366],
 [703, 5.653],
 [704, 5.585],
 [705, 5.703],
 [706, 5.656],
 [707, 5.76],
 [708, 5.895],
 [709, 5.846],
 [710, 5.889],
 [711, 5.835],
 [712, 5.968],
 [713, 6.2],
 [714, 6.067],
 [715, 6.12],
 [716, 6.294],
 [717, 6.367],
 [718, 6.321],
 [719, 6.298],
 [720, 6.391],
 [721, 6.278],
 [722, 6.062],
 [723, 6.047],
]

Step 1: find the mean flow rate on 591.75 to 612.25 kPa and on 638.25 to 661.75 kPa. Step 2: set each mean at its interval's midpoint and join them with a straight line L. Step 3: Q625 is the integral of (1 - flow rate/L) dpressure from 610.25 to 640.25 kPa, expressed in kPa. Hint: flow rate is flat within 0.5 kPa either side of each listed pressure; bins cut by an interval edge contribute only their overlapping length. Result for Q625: -3.6 kPa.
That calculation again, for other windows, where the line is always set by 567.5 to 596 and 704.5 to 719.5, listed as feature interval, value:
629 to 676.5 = 2.8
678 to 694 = 7.9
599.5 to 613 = 6.8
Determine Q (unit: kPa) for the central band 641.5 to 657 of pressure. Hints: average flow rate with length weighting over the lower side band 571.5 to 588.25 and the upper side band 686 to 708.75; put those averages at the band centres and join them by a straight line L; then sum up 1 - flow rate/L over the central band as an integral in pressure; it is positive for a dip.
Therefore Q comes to -2.4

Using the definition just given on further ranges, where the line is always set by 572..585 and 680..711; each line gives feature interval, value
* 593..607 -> 5.69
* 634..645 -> -1.49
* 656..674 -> -2.09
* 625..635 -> -1.08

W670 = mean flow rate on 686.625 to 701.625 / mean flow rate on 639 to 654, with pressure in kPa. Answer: 0.69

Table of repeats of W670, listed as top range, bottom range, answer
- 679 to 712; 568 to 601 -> 0.78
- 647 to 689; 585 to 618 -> 1.17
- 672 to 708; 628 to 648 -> 0.67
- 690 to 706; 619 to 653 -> 0.81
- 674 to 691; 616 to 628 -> 0.57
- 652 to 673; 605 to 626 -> 1.34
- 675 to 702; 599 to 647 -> 0.76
